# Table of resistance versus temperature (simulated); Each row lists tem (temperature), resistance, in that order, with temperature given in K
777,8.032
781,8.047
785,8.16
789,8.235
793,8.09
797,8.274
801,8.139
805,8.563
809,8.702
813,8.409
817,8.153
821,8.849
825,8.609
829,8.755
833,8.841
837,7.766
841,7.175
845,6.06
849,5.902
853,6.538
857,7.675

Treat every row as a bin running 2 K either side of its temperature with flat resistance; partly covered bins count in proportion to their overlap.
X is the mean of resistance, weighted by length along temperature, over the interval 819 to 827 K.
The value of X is 8.73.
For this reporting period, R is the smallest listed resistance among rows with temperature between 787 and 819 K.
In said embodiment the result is 8.09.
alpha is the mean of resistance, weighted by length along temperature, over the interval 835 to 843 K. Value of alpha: 7.47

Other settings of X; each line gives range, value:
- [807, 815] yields 8.56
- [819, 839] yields 8.56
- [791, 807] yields 8.27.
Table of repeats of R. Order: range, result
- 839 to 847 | 6.06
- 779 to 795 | 8.047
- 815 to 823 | 8.153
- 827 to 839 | 7.766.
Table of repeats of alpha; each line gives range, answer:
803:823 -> 8.54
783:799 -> 8.19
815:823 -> 8.5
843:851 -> 5.98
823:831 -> 8.68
